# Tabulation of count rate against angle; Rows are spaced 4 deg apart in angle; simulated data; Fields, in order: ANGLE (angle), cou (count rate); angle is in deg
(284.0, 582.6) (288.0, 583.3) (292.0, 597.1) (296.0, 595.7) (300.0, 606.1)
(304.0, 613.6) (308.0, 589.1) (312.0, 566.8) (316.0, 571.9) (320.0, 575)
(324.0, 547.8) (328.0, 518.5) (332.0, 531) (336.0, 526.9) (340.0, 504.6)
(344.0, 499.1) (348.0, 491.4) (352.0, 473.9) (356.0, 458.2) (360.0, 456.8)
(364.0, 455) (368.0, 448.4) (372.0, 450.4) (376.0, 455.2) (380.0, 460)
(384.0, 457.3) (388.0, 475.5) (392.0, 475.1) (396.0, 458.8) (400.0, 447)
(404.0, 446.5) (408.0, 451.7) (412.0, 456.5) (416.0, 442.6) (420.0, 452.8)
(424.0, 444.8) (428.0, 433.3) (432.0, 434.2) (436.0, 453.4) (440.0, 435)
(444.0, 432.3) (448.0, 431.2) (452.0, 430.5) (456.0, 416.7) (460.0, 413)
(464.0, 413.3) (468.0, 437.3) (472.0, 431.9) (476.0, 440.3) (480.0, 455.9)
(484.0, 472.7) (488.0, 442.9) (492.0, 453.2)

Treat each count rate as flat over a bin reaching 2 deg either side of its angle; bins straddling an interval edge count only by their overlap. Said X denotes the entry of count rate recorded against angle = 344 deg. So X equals 499.1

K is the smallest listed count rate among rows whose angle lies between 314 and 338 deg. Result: 518.5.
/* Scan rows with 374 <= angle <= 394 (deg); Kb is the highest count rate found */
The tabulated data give 475.5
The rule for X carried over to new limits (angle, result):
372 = 450.4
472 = 431.9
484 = 472.7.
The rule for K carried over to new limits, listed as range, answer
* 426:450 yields 431.2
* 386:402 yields 447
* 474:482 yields 440.3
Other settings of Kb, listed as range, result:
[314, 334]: 575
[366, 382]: 460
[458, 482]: 455.9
